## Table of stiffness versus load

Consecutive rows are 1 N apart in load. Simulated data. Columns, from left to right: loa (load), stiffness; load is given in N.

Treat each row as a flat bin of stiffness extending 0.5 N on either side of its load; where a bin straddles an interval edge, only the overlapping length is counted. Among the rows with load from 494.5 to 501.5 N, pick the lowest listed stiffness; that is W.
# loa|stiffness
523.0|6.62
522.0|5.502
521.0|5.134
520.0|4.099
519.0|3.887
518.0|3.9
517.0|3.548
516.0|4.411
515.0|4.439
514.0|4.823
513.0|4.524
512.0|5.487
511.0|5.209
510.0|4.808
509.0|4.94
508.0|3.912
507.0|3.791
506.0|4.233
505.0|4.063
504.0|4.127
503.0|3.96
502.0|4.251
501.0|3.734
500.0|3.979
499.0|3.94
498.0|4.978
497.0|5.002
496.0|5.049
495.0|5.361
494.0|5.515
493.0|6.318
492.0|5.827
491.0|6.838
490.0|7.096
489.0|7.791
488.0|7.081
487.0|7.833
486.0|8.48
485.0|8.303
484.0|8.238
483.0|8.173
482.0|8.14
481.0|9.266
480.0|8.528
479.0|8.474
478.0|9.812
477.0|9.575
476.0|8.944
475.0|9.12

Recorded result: 3.734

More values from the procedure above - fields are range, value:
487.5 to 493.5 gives 5.827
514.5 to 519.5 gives 3.548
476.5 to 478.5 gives 9.575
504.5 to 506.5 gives 4.063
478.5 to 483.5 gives 8.14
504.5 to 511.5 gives 3.791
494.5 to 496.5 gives 5.049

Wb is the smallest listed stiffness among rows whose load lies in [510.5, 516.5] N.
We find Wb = 4.411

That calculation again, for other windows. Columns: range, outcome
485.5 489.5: 7.081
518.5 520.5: 3.887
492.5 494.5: 5.515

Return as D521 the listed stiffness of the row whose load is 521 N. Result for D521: 5.134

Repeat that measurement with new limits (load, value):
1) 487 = 7.833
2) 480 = 8.528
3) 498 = 4.978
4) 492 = 5.827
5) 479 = 8.474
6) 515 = 4.439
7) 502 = 4.251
